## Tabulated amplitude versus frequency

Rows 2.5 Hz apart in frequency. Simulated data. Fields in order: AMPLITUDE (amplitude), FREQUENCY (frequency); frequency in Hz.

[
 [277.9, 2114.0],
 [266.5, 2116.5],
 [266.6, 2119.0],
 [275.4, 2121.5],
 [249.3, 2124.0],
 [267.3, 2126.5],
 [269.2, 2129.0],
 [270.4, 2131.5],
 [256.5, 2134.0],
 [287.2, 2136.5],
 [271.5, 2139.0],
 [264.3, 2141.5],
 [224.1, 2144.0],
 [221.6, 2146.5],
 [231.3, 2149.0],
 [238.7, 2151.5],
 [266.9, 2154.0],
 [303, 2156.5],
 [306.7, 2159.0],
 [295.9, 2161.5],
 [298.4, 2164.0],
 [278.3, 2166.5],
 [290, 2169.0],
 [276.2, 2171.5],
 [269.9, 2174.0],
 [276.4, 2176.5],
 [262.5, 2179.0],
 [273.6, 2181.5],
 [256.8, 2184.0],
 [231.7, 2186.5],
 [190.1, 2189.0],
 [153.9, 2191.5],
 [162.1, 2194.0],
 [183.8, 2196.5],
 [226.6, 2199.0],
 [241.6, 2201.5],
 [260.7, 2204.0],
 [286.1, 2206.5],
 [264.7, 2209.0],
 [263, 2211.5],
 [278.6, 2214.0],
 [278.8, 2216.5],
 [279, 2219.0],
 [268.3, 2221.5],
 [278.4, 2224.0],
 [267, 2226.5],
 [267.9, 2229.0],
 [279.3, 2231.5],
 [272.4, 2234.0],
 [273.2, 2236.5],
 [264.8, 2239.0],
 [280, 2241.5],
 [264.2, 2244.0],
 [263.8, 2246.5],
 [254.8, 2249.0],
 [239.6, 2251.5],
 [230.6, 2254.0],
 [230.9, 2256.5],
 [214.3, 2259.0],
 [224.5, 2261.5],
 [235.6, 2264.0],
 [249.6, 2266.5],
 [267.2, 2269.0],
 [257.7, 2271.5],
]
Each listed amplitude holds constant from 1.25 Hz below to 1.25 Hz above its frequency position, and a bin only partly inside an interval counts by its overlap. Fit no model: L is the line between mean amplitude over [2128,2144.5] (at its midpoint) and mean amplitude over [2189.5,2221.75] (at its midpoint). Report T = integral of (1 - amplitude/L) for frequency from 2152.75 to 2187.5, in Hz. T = -3.4 Hz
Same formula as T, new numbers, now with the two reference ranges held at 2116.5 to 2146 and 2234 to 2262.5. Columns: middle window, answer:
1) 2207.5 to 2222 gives -1.06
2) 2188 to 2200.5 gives 3.50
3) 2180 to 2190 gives 0.67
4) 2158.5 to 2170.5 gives -1.54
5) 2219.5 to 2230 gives -0.75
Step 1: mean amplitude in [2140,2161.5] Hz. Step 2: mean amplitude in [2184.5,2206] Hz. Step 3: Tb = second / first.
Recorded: 0.8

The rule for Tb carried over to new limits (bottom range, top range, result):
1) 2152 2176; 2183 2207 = 0.76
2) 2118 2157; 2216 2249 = 1.05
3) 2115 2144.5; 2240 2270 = 0.93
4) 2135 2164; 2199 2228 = 1.01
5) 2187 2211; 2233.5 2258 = 1.16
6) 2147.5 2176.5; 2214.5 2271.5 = 0.93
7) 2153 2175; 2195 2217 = 0.88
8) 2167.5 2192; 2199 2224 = 1.06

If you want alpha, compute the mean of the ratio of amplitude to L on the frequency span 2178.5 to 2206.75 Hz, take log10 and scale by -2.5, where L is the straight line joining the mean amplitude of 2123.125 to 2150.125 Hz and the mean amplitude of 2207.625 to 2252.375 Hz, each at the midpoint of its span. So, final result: 0.18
